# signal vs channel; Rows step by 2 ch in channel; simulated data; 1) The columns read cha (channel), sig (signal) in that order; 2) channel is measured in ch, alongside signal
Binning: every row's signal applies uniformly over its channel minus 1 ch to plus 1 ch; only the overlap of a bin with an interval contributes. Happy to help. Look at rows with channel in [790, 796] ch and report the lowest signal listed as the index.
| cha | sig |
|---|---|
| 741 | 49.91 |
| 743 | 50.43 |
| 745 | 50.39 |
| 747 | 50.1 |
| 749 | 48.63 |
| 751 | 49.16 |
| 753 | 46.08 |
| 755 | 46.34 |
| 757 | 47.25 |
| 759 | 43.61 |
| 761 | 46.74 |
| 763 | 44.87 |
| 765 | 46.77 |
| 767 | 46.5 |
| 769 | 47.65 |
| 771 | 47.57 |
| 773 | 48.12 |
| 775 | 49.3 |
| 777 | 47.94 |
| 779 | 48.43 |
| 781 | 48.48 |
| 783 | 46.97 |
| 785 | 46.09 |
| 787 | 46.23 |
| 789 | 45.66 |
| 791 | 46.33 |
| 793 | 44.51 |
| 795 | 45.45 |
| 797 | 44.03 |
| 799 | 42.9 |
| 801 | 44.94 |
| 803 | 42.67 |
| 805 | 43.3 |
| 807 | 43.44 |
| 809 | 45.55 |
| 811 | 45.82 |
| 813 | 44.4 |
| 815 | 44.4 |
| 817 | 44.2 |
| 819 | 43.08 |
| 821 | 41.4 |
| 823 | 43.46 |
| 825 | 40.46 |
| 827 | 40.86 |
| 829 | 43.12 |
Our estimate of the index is 44.51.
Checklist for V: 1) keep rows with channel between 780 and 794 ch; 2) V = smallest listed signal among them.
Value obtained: 44.51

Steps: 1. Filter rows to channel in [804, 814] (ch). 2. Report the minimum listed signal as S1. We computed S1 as 43.3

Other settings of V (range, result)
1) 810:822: 41.4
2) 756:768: 43.61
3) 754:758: 46.34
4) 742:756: 46.08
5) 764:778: 46.5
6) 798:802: 42.9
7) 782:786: 46.09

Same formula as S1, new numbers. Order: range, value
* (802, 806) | 42.67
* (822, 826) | 40.46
